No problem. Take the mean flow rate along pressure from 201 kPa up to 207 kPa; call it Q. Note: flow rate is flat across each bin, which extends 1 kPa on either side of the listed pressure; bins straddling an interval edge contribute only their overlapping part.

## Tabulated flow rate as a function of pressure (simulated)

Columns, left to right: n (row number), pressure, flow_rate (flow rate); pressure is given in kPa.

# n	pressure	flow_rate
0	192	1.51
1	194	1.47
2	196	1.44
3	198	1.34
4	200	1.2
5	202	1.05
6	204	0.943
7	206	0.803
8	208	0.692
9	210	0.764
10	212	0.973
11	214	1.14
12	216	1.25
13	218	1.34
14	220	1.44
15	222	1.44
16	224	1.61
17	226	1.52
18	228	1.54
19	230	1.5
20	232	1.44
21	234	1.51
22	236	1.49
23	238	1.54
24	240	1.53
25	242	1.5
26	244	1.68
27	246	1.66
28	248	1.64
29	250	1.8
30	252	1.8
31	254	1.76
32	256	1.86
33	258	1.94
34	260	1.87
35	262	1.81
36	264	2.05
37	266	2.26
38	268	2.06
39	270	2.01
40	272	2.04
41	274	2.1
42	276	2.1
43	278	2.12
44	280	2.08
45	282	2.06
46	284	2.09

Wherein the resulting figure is 0.932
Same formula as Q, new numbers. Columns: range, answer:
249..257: 1.81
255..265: 1.91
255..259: 1.9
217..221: 1.39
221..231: 1.52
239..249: 1.6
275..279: 2.11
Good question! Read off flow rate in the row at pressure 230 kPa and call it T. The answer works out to 1.5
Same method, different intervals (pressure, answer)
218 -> 1.34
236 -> 1.49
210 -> 0.764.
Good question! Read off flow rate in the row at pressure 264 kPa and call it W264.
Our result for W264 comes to 2.05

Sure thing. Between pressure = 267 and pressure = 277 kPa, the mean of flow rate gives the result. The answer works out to 2.06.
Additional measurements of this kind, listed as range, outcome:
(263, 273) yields 2.08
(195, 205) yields 1.19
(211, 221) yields 1.23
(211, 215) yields 1.06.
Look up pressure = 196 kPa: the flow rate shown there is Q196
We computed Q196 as 1.44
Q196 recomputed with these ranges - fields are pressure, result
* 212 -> 0.973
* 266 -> 2.26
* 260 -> 1.87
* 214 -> 1.14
